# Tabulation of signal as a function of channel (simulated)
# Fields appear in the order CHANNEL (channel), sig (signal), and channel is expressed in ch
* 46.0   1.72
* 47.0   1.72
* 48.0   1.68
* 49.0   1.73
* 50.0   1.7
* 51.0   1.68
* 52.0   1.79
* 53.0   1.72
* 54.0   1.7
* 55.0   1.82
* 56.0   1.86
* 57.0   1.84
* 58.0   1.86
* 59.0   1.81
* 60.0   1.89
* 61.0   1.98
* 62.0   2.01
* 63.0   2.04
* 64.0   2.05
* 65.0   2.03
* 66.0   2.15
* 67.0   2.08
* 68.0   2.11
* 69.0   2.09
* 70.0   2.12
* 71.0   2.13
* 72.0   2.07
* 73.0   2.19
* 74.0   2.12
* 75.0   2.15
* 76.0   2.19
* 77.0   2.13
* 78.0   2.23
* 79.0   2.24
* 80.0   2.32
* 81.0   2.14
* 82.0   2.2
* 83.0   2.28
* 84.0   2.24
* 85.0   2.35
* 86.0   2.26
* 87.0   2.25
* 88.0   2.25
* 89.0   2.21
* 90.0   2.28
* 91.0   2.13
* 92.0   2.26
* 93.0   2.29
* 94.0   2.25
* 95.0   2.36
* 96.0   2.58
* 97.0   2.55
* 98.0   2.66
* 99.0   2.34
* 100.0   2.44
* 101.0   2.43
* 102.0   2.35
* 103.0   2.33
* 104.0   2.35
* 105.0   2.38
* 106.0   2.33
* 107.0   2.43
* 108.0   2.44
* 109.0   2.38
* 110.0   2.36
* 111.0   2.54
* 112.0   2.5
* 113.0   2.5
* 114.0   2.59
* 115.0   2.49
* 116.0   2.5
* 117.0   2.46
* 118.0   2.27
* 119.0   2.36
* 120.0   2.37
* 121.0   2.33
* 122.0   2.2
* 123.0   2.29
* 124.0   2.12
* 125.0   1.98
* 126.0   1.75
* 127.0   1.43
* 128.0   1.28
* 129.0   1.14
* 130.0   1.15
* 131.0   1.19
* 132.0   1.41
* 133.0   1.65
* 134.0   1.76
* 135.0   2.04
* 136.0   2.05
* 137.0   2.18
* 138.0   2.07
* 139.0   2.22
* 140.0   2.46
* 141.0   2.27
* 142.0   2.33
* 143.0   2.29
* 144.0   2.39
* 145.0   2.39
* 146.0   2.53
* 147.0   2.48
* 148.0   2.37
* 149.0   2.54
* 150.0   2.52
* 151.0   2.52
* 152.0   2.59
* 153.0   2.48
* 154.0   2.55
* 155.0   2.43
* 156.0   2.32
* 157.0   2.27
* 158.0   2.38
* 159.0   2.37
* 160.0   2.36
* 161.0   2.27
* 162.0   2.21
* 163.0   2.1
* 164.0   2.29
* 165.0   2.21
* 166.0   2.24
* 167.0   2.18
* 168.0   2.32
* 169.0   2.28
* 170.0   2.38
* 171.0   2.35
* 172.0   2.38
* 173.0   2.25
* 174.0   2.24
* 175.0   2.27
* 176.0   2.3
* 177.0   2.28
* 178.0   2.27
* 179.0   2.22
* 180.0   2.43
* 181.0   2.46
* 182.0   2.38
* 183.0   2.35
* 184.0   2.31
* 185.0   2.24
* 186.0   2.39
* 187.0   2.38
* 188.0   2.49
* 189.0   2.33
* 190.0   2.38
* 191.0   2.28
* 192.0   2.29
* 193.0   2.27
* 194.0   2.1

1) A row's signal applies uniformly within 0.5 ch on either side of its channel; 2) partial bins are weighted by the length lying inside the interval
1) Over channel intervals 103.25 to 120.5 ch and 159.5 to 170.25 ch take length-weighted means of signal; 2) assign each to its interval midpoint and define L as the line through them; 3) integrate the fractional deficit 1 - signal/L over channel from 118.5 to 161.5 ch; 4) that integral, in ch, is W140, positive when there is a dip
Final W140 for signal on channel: 3.5 ch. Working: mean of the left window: 2.43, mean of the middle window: 2.14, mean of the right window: 2.26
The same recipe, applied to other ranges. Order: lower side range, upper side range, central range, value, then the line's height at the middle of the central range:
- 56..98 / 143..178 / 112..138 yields 3.2 ch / 2.27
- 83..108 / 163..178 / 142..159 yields -1.0 ch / 2.3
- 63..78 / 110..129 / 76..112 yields -2.9 ch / 2.15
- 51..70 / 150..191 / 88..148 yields -1.9 ch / 2.14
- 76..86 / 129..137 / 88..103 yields -2.2 ch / 2.06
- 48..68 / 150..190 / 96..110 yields -2.4 ch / 2.07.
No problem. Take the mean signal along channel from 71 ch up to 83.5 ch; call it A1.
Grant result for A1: 2.19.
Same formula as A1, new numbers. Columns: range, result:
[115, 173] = 2.18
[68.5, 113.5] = 2.3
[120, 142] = 1.88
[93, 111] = 2.41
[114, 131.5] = 1.98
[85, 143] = 2.19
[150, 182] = 2.33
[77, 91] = 2.24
